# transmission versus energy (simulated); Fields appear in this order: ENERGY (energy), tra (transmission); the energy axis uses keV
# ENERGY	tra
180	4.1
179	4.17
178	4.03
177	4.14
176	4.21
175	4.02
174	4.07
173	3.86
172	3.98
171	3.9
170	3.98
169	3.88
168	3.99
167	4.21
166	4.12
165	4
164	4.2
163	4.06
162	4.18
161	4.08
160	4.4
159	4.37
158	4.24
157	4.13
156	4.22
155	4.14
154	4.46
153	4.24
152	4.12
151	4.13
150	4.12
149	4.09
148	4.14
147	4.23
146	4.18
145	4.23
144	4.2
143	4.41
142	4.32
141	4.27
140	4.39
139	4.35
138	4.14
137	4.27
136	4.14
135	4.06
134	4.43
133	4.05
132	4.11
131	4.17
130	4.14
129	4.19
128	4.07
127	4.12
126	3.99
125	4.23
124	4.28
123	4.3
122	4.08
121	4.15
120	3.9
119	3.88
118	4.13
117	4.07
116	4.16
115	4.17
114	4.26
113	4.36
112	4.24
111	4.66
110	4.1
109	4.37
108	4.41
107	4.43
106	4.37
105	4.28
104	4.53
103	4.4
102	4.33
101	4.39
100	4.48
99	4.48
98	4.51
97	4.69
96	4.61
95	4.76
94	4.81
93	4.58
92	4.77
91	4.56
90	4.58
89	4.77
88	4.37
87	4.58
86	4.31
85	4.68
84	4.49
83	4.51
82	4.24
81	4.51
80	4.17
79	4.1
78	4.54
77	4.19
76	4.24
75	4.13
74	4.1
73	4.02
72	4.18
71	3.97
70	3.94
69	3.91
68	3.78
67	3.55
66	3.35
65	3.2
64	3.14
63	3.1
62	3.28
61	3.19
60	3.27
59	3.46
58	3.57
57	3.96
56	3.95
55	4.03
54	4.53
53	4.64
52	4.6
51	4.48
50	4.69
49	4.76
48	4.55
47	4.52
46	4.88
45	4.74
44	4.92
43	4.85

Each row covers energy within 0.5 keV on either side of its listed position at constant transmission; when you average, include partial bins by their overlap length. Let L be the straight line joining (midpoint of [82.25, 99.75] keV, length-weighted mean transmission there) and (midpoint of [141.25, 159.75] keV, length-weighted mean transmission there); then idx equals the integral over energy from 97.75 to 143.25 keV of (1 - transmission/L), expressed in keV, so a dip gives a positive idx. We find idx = 1.6 keV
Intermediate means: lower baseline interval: 4.59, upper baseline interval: 4.22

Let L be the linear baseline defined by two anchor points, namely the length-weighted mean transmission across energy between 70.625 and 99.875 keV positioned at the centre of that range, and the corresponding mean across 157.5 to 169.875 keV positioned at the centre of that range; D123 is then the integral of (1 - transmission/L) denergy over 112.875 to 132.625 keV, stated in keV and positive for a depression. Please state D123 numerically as 0.73 keV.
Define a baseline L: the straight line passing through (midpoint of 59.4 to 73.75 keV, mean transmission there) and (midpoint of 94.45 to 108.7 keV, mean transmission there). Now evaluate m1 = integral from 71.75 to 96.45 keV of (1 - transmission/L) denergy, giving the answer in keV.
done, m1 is -2.5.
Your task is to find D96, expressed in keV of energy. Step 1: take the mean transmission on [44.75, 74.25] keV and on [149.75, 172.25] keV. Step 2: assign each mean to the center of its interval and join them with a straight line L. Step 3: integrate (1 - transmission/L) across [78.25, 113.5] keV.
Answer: -3.8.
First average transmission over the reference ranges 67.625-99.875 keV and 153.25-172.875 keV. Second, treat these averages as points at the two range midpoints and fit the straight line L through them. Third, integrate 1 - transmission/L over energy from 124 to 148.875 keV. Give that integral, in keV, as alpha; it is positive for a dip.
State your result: 0.1 keV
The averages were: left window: 4.38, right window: 4.13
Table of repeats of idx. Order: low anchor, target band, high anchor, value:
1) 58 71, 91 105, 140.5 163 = -3.0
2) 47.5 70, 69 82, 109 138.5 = -0.7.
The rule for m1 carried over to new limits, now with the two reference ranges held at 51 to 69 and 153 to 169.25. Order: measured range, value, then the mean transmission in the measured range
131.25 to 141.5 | -0.4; 4.22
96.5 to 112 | -2.0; 4.42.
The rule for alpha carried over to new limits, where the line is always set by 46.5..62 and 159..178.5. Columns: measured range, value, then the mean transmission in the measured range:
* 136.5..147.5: -0.5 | 4.27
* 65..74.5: 0.6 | 3.83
